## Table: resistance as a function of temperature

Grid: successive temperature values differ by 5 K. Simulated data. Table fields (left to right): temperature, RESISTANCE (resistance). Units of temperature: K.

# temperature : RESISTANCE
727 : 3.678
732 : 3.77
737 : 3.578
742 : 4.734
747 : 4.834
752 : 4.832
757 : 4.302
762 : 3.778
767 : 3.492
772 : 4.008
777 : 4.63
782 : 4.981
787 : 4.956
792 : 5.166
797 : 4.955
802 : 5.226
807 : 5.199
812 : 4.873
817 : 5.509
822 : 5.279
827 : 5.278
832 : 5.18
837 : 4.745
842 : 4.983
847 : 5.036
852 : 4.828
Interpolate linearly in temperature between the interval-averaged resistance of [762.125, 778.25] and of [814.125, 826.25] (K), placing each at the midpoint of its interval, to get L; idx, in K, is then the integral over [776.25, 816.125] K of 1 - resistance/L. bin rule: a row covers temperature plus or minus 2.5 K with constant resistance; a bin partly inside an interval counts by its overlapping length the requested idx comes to -3.1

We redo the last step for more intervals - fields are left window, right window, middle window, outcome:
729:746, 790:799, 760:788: 2.6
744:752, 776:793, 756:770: 3.0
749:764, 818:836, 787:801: -0.7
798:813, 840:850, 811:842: -0.6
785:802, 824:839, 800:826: -0.8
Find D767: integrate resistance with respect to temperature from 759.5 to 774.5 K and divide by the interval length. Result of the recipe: 3.76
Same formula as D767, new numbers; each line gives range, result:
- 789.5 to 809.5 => 5.14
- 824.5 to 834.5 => 5.23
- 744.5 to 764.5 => 4.44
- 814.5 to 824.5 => 5.39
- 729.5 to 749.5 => 4.23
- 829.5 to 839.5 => 4.96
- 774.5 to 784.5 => 4.81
